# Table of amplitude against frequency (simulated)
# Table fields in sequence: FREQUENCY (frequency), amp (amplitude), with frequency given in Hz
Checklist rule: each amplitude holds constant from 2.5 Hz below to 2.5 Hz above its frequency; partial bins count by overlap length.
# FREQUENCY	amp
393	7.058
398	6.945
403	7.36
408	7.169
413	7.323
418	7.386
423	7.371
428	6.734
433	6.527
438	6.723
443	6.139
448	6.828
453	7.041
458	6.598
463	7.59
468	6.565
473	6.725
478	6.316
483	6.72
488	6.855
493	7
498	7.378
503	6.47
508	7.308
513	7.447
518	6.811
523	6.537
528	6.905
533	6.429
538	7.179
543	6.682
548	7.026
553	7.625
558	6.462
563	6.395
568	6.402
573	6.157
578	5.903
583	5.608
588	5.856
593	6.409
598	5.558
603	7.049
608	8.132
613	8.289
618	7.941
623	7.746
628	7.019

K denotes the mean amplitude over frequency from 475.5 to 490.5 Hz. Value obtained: 6.63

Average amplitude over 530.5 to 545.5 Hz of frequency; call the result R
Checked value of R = 6.76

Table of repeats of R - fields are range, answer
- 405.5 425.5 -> 7.31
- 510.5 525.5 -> 6.93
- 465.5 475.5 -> 6.65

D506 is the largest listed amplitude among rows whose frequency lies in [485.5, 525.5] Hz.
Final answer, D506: 7.447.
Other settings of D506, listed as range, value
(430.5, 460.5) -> 7.041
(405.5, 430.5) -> 7.386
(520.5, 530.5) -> 6.905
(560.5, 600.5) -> 6.409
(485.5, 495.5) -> 7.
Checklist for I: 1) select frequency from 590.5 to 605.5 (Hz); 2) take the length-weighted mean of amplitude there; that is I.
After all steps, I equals 6.34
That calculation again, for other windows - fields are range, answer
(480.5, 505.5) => 6.88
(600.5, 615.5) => 7.82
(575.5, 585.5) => 5.76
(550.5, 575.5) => 6.61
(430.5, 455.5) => 6.65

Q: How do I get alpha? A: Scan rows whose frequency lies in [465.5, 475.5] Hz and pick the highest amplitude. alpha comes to 6.725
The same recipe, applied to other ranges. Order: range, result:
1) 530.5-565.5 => 7.625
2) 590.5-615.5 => 8.289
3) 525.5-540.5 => 7.179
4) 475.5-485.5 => 6.72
